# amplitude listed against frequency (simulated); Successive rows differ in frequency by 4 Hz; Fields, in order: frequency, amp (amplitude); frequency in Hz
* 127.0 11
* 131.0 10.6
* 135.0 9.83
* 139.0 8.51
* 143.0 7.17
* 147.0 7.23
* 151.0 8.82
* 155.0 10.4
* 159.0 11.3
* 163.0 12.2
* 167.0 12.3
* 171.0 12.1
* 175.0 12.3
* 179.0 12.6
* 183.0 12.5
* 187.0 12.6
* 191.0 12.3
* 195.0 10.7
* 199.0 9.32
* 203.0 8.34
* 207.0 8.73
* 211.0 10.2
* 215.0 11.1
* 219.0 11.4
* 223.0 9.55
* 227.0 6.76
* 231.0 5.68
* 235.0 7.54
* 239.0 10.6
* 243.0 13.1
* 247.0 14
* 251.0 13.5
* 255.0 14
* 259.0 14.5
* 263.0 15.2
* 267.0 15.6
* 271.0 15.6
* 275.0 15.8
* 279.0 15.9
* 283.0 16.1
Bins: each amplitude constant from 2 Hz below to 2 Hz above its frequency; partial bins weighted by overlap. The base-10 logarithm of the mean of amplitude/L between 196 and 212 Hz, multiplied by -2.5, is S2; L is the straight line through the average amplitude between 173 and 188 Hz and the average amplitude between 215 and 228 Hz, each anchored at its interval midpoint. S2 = 0.19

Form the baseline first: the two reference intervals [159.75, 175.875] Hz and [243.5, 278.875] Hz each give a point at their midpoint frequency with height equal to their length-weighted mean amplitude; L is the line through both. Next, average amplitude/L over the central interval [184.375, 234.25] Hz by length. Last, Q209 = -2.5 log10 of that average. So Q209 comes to 0.34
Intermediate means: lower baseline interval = 12.1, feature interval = 9.7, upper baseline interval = 14.8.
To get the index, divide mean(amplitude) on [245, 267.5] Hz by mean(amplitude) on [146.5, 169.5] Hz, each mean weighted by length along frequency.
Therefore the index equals 1.36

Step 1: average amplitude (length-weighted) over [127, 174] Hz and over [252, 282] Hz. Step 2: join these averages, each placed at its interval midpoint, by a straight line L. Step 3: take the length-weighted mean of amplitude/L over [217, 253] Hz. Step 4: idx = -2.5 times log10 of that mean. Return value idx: 0.33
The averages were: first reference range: 10.1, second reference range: 15.2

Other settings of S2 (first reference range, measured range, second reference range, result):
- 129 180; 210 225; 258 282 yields 0.24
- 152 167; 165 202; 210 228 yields -0.10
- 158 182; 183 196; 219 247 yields -0.07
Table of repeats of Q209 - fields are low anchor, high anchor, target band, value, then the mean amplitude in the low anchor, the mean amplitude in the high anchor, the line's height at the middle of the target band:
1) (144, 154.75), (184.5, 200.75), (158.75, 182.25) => -0.24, 8.33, 11.3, 9.78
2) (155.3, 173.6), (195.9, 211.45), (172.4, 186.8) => -0.16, 11.8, 9.15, 10.8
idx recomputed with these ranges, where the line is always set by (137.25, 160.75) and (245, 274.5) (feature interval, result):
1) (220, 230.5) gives 0.50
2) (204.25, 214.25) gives 0.25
